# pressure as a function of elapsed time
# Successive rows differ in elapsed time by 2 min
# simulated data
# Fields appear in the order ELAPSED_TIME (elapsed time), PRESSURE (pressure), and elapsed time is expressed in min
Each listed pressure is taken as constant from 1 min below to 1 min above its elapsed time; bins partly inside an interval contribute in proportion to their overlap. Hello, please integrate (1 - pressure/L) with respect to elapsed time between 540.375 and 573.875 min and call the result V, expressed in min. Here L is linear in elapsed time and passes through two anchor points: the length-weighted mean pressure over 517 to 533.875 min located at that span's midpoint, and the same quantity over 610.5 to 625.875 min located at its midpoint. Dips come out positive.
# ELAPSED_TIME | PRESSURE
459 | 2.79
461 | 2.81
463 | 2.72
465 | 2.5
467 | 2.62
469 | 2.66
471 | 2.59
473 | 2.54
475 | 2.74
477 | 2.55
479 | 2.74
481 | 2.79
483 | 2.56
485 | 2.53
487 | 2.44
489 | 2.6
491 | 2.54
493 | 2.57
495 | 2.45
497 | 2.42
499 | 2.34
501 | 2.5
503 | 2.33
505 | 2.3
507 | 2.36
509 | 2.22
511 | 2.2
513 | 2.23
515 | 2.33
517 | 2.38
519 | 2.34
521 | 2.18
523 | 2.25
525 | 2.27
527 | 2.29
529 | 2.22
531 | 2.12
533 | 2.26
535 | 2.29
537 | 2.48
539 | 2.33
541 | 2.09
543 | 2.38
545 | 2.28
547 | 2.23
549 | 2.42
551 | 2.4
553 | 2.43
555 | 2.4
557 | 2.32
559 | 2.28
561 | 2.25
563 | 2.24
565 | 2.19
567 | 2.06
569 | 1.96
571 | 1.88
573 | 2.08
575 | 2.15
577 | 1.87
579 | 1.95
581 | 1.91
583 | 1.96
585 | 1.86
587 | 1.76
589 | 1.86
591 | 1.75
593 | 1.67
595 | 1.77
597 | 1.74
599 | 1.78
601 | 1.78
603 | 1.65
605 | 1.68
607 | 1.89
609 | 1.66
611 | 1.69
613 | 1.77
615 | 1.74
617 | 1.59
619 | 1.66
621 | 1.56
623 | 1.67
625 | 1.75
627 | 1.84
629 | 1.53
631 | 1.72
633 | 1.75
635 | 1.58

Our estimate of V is -2.86 min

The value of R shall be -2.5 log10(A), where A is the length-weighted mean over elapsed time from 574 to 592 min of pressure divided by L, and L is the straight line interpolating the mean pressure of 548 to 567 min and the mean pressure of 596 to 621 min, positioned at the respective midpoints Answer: 0.06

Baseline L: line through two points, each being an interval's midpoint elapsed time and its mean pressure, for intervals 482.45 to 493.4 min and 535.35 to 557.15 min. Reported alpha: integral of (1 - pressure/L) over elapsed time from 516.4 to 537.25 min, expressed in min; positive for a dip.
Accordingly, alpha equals 1.17 min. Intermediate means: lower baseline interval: 2.54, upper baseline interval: 2.34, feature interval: 2.27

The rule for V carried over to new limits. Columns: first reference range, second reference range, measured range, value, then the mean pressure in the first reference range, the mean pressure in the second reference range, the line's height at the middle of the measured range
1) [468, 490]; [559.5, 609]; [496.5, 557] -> -0.6 min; 2.61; 1.9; 2.29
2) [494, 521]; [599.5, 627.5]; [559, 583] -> -1.2 min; 2.33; 1.71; 1.96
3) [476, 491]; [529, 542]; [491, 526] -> 1.4 min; 2.6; 2.26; 2.43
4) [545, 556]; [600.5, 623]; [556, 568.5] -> 0.1 min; 2.37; 1.69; 2.24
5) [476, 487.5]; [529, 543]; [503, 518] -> 0.8 min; 2.61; 2.27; 2.43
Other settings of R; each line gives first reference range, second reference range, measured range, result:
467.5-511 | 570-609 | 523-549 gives -0.04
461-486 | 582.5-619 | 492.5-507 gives 0.02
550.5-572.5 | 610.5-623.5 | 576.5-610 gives 0.06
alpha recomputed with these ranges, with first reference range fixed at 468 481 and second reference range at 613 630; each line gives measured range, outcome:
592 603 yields 0.6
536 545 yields -0.4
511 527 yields 0.5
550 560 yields -1.2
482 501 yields 0.3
